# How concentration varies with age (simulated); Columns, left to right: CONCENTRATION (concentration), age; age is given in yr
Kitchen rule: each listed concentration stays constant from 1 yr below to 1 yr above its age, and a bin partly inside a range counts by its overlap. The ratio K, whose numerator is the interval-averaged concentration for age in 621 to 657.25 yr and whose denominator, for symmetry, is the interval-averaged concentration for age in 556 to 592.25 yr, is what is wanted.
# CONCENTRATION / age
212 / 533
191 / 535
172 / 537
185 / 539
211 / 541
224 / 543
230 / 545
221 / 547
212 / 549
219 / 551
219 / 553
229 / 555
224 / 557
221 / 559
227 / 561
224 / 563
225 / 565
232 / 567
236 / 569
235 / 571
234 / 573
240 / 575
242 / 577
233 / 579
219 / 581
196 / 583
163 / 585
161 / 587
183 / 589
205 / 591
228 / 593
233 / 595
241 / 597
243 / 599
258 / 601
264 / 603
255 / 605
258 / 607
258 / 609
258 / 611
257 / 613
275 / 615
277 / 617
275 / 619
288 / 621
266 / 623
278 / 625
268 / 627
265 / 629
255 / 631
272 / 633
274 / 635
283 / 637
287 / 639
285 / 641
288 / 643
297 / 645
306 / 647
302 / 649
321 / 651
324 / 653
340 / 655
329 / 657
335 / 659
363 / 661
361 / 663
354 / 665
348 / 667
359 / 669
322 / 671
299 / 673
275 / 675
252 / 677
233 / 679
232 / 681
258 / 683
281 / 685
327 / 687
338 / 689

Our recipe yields 1.3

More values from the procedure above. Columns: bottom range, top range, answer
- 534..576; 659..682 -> 1.41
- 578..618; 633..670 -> 1.37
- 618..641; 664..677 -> 1.17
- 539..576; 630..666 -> 1.38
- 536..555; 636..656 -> 1.44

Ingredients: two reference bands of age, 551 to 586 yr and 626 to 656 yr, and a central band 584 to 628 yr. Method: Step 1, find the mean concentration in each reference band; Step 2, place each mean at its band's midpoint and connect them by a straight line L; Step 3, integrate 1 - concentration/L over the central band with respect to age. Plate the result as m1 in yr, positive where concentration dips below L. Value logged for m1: 2.4 yr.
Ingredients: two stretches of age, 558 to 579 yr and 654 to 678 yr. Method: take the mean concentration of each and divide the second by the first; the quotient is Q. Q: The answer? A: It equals 1.42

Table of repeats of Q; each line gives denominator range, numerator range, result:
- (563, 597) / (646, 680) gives 1.47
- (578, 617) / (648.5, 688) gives 1.34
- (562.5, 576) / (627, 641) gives 1.17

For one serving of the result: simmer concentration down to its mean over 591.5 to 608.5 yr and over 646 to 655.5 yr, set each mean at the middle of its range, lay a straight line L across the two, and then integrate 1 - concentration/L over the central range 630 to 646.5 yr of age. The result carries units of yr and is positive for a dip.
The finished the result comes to 1.1 yr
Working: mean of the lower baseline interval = 247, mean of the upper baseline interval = 317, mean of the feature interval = 281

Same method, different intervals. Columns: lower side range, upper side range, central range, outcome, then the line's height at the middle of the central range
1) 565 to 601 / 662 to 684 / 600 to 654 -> -3.87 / 259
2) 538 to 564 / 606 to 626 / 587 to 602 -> 1.77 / 252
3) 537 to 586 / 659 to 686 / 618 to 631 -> -0.21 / 268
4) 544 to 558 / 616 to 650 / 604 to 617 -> 0.14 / 264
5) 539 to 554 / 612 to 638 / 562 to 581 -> 0.15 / 235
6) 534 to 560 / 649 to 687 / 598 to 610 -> 0.12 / 259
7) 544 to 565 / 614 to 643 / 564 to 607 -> 3.31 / 245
